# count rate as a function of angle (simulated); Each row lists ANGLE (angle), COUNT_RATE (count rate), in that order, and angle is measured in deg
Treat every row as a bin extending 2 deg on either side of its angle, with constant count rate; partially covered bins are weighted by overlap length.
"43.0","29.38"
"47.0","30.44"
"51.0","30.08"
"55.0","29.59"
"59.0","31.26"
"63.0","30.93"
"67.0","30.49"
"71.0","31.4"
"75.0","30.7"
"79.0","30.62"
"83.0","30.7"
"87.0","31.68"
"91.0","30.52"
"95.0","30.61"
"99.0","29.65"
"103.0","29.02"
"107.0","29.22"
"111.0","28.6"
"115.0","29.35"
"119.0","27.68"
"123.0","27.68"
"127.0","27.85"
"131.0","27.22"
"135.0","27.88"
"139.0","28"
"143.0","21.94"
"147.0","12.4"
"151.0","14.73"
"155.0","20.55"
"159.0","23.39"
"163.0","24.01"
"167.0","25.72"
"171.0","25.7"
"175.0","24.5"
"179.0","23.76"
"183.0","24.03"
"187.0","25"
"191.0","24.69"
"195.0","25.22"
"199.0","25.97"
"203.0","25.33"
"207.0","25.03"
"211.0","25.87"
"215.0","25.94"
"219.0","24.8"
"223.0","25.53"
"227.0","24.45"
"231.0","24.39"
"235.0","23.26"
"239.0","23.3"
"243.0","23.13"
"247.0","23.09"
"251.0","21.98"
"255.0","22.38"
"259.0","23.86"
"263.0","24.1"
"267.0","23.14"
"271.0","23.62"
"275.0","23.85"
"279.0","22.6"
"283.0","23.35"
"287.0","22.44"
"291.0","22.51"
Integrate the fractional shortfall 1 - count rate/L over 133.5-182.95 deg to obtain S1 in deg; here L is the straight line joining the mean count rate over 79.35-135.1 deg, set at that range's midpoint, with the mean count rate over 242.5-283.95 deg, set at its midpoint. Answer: 8.2 deg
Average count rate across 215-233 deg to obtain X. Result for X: 24.9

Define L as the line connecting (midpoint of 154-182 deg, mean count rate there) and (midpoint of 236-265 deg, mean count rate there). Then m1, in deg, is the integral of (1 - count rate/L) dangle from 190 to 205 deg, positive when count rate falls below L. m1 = -1.0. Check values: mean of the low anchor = 24.1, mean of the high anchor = 23.1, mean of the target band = 25.3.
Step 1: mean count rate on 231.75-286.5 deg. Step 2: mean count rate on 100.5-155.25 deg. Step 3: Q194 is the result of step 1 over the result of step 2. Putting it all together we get 0.9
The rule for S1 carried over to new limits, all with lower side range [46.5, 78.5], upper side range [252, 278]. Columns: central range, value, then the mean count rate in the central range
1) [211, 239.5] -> 0.2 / 24.7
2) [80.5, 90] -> -0.4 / 31.1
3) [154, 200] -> 3.6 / 24.4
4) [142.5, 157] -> 5.6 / 16.9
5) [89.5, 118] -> -0.3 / 29.5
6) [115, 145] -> 1.2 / 27.1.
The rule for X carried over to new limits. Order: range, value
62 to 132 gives 29.7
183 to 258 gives 24.4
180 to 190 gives 24.5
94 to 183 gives 25.3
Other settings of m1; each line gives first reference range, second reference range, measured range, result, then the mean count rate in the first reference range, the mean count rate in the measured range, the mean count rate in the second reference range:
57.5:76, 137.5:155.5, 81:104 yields -2.8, 31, 30.4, 19.2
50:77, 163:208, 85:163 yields 5.0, 30.7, 26.2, 25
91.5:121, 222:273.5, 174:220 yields 0.9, 29.2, 25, 23.5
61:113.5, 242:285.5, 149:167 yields 4.1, 30.3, 21.2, 23.2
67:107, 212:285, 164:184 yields 1.6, 30.5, 24.7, 23.7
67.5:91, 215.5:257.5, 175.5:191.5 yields 1.1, 30.9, 24.4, 23.7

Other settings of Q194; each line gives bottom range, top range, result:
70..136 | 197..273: 0.82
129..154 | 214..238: 1.12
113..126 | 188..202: 0.90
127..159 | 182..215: 1.13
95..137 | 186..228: 0.89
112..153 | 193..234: 1.03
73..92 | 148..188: 0.74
